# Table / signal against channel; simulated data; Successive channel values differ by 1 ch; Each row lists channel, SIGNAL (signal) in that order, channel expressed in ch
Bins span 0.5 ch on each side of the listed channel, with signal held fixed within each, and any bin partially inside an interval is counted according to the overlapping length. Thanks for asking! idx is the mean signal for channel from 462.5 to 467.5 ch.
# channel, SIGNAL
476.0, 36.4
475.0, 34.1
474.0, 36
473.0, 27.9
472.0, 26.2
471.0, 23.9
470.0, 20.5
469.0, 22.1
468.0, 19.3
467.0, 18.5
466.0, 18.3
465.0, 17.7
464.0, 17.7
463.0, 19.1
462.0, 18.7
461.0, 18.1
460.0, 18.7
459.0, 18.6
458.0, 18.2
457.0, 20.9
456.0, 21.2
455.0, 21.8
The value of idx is 18.3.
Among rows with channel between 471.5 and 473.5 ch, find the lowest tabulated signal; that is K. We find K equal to 26.2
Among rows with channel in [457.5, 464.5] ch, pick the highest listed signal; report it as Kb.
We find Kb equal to 19.1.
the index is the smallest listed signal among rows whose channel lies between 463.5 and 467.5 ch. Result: 17.7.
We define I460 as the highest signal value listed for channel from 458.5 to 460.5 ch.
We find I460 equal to 18.7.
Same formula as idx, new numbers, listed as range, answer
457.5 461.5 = 18.4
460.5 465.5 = 18.3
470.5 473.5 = 26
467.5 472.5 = 22.4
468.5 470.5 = 21.3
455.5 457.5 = 21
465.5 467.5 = 18.4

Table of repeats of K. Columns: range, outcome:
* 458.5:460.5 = 18.6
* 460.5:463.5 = 18.1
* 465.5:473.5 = 18.3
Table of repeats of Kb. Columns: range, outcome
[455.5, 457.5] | 21.2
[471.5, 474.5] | 36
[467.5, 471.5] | 23.9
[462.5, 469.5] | 22.1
